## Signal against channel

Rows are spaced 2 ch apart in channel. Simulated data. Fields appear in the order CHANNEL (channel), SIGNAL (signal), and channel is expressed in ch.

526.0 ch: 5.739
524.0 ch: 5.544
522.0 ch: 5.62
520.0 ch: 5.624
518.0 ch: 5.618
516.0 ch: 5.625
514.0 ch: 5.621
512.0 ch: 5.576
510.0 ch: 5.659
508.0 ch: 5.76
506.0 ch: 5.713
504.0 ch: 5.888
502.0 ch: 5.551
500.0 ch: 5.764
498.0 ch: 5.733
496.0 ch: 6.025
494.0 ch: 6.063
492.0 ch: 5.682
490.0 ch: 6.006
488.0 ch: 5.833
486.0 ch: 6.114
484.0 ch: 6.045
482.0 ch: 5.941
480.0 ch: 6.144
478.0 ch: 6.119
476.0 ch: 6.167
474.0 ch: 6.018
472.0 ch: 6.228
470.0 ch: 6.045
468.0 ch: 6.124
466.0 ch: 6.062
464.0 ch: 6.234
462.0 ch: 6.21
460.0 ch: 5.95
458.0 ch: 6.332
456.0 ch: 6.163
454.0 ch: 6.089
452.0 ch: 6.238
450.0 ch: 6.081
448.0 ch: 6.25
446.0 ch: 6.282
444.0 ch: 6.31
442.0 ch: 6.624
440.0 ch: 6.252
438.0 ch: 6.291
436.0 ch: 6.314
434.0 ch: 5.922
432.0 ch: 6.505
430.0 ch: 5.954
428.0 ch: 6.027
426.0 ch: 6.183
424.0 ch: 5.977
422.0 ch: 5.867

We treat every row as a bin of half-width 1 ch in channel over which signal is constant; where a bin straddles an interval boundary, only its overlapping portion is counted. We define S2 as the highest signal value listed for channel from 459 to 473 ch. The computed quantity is 6.234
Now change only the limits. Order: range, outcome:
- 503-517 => 5.888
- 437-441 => 6.291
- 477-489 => 6.144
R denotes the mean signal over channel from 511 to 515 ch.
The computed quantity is 5.6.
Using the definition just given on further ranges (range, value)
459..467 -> 6.11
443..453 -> 6.23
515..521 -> 5.62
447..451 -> 6.17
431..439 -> 6.26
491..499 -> 5.88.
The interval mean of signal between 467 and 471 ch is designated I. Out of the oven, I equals 6.08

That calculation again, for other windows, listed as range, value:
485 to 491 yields 5.98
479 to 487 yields 6.06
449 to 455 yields 6.14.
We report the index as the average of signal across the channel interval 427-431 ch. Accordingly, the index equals 5.99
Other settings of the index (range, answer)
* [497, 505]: 5.73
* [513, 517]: 5.62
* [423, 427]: 6.08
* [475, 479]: 6.14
